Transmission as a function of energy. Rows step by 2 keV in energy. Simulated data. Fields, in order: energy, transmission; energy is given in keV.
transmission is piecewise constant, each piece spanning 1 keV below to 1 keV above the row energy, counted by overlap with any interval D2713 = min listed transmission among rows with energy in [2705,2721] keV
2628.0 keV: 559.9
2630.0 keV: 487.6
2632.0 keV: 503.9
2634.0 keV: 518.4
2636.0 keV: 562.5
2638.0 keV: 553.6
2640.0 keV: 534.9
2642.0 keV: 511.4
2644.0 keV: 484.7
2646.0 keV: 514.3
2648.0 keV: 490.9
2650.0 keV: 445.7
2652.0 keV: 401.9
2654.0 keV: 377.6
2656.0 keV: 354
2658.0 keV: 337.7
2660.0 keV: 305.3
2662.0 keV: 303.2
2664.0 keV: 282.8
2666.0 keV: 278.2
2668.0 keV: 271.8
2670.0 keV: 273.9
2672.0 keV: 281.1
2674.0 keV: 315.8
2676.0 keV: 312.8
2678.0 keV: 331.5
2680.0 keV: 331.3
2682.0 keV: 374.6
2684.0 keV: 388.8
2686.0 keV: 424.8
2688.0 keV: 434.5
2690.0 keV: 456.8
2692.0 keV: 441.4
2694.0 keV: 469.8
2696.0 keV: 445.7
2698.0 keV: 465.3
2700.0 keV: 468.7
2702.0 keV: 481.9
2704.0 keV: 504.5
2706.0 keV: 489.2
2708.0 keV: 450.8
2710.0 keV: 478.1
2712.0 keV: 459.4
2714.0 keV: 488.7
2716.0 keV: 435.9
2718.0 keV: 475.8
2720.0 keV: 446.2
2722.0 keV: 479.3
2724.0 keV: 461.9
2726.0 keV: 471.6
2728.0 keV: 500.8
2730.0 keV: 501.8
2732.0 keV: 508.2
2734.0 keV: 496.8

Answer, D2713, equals 435.9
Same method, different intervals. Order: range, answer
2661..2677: 271.8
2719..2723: 446.2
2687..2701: 434.5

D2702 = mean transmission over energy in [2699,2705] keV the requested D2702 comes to 485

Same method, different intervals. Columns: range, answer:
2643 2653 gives 468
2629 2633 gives 496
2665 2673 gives 276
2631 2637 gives 528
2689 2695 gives 456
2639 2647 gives 511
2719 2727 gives 465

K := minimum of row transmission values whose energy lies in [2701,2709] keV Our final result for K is 450.8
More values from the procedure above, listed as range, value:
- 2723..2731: 461.9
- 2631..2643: 503.9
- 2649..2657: 354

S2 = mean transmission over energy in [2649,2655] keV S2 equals 408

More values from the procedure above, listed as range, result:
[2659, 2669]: 288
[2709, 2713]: 469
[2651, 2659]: 368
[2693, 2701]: 462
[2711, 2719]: 465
